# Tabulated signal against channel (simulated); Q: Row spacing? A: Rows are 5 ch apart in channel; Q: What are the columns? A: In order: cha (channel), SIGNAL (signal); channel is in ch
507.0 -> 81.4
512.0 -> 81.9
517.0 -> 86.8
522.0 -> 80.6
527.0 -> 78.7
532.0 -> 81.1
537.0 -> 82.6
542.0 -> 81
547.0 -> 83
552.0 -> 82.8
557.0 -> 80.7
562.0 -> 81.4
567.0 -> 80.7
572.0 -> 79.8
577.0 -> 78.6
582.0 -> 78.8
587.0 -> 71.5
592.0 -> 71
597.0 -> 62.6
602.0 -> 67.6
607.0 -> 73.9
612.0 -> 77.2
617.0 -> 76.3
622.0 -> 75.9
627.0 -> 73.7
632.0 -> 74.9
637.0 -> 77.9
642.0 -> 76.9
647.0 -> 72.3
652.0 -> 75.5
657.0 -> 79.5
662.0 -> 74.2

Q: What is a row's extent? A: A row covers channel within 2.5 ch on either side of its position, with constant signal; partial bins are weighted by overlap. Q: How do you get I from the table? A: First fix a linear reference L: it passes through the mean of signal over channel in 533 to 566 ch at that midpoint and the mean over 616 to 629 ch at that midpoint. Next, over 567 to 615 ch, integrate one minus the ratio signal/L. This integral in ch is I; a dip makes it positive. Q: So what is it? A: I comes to 2.6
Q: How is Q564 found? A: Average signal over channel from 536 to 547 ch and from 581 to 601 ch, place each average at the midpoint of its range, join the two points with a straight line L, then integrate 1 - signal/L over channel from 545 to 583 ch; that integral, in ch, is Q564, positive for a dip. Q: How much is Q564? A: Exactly -2.1 ch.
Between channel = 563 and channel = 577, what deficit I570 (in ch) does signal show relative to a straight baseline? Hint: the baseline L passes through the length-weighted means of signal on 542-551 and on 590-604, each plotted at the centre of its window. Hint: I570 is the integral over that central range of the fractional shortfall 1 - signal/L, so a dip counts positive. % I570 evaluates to -0.9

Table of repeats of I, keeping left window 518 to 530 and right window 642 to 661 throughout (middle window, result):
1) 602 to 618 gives 0.6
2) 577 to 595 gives 1.0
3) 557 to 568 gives -0.3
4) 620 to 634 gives 0.4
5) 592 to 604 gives 1.8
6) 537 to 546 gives -0.2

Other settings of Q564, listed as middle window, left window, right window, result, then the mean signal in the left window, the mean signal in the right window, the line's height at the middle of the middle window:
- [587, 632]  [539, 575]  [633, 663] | 3.4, 81.3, 76.1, 78.3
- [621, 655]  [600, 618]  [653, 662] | 0.2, 73.7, 77.4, 75.9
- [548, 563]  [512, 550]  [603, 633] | -0.3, 82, 75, 80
